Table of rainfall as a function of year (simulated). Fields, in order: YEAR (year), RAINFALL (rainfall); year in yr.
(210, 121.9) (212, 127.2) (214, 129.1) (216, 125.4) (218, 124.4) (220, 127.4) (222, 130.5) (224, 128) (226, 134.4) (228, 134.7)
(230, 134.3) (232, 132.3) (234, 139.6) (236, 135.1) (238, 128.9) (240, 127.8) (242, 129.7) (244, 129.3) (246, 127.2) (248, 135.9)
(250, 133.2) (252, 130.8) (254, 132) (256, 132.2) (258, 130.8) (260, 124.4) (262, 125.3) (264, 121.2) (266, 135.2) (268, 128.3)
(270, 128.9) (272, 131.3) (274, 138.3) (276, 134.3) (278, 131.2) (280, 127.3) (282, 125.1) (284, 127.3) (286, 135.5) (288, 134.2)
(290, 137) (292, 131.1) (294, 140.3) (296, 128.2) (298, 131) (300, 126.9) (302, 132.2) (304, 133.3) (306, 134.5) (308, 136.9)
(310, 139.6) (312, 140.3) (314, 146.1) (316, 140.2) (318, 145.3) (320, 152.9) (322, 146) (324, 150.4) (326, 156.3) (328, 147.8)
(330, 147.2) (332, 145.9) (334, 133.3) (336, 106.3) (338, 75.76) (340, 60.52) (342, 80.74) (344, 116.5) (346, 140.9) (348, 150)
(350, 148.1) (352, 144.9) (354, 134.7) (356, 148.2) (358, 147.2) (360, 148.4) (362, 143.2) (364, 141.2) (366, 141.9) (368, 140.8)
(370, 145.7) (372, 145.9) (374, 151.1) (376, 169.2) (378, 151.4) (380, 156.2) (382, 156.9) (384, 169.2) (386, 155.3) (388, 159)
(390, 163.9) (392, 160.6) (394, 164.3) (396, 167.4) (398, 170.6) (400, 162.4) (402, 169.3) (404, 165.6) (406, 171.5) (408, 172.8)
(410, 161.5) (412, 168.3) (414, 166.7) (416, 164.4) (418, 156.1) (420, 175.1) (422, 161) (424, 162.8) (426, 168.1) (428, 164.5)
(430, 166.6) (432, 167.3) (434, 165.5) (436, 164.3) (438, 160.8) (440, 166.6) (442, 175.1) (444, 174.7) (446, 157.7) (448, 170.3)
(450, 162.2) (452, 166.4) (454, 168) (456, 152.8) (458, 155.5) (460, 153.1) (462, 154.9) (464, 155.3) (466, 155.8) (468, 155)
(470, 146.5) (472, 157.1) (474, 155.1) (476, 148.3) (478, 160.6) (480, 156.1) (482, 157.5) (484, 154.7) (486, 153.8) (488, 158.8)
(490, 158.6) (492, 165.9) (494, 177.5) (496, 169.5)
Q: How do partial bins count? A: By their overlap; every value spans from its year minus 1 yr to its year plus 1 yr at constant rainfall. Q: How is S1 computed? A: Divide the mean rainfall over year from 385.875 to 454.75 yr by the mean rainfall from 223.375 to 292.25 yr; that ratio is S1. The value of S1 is 1.26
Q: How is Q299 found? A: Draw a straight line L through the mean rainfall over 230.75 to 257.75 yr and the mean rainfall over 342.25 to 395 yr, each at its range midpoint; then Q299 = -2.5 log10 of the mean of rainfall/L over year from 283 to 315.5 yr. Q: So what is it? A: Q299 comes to 0.04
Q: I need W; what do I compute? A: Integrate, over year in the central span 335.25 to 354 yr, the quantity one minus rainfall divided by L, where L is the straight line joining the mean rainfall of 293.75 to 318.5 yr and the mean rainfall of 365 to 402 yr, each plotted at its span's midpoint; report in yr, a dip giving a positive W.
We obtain 4.1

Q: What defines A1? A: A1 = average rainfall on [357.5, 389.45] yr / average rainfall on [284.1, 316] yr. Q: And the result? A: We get 1.1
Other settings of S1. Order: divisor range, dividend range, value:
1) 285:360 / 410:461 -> 1.23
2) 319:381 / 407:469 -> 1.19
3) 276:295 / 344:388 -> 1.12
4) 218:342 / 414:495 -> 1.23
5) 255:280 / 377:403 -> 1.25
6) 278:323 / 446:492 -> 1.16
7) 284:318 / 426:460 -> 1.22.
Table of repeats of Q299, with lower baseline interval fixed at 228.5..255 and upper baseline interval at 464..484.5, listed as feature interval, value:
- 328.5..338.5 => 0.13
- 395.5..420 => -0.13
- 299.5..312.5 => 0.03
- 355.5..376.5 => -0.02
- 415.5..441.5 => -0.10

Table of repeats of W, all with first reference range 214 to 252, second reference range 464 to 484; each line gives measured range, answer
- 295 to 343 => 3.0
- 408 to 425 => -1.8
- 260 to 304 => 1.6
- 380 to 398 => -2.0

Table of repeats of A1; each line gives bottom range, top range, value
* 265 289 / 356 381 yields 1.13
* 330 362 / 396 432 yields 1.31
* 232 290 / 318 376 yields 1.04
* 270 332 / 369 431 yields 1.18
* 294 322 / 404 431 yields 1.20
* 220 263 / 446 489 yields 1.20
